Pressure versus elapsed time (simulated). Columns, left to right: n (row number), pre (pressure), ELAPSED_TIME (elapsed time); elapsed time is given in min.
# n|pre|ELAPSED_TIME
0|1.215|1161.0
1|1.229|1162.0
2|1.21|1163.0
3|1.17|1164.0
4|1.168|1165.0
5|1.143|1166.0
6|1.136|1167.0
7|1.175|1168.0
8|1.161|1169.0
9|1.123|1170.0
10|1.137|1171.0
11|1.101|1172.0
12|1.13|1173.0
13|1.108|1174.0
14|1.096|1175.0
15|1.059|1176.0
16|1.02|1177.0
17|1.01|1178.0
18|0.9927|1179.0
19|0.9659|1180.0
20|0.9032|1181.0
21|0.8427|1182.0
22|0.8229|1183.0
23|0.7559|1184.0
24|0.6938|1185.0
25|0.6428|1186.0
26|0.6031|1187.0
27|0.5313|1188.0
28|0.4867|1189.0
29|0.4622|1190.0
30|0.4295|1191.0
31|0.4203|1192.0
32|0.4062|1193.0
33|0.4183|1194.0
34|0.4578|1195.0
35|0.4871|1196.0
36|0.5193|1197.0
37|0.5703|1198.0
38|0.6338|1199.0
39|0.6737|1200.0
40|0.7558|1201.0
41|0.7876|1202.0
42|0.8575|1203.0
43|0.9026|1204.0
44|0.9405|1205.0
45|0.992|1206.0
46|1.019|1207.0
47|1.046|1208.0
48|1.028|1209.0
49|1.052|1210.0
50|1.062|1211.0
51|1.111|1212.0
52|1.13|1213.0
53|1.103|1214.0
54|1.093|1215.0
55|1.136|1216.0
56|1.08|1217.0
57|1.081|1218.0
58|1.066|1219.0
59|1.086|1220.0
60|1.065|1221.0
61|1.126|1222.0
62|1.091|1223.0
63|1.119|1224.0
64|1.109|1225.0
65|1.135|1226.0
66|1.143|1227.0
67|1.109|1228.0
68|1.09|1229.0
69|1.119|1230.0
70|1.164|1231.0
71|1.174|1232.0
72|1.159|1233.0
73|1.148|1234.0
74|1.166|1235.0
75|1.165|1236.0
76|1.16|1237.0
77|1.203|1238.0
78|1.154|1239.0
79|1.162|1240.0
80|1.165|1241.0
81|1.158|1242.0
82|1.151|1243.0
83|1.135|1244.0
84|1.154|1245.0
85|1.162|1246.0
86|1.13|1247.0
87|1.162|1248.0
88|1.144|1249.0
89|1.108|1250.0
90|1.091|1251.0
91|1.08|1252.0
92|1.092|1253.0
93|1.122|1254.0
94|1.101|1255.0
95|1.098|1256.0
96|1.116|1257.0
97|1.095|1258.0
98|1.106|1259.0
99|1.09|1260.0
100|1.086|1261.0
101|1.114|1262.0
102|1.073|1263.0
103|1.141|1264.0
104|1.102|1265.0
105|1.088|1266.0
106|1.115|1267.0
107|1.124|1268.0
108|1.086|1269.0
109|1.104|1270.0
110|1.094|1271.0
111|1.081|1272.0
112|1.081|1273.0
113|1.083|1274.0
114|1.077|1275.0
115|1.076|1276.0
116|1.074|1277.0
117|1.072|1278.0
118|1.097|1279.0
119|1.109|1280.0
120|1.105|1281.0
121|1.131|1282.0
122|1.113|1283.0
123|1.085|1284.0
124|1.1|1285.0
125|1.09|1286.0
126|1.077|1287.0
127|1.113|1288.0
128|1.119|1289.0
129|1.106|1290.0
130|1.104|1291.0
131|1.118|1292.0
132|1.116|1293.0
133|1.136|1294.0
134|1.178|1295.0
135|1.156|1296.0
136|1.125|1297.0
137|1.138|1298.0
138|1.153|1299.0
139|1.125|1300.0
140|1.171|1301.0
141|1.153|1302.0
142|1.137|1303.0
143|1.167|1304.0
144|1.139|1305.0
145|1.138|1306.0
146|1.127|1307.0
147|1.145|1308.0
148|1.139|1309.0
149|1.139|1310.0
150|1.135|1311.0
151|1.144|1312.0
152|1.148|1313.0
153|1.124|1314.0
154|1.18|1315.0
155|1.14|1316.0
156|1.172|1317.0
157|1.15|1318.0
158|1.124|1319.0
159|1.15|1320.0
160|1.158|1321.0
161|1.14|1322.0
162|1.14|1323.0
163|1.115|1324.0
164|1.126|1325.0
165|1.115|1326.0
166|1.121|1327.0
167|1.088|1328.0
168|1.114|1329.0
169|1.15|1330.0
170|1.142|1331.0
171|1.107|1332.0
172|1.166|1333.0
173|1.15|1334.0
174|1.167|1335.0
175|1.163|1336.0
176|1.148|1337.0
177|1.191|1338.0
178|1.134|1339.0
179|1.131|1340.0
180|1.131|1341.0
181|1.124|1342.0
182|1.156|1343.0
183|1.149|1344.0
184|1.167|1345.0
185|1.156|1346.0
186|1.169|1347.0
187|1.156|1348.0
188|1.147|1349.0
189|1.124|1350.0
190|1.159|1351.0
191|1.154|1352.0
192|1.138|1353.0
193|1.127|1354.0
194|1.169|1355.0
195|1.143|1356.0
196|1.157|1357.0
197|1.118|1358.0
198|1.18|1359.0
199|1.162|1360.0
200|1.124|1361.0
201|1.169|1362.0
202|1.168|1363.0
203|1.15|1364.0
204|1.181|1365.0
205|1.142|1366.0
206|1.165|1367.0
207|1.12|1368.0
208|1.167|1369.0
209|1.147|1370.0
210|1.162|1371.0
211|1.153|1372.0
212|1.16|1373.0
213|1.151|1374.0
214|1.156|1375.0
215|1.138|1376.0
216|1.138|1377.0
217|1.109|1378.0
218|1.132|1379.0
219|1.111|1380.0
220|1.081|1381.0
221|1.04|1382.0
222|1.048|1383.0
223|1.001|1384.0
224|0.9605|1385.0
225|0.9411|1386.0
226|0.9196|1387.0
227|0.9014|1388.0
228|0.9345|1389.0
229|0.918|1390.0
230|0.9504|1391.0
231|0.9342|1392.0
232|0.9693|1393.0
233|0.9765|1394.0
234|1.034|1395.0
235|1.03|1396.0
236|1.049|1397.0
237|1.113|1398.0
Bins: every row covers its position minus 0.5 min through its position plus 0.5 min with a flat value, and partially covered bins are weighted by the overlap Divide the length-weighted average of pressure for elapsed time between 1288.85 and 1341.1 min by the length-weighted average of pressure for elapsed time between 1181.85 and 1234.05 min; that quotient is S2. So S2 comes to 1.3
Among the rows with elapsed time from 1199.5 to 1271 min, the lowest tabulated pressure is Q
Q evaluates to 0.6737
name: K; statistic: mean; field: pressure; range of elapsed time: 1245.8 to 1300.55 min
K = 1.11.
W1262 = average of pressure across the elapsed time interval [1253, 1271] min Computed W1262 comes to 1.1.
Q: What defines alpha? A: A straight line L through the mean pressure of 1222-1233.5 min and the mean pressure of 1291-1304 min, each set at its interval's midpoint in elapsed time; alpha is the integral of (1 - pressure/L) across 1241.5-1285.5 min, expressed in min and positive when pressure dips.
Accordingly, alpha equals 1.09 min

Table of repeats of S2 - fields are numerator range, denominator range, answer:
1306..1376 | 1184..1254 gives 1.19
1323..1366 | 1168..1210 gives 1.41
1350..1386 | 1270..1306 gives 1.01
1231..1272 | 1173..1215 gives 1.40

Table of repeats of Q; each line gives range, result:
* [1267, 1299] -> 1.072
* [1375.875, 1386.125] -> 0.9411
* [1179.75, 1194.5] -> 0.4062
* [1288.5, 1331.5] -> 1.088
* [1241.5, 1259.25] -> 1.08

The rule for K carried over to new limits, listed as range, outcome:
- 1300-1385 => 1.14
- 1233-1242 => 1.16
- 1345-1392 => 1.11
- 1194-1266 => 1.04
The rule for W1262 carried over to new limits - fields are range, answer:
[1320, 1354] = 1.14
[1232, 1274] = 1.12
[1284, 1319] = 1.13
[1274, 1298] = 1.11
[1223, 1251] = 1.14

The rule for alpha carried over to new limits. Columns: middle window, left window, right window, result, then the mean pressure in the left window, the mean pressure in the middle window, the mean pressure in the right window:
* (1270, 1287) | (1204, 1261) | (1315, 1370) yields 0.50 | 1.11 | 1.09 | 1.15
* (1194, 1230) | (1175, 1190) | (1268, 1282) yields -2.14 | 0.807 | 0.956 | 1.09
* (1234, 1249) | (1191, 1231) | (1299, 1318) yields -2.53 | 0.92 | 1.16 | 1.15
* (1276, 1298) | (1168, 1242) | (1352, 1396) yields -2.07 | 0.947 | 1.11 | 1.09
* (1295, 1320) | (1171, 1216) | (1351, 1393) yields -3.68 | 0.828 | 1.15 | 1.09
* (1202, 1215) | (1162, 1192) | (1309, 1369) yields -0.56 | 0.93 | 1.01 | 1.15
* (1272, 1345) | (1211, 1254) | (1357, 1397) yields -1.83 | 1.13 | 1.13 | 1.08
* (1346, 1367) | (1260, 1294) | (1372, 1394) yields -2.03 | 1.1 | 1.15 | 1.03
